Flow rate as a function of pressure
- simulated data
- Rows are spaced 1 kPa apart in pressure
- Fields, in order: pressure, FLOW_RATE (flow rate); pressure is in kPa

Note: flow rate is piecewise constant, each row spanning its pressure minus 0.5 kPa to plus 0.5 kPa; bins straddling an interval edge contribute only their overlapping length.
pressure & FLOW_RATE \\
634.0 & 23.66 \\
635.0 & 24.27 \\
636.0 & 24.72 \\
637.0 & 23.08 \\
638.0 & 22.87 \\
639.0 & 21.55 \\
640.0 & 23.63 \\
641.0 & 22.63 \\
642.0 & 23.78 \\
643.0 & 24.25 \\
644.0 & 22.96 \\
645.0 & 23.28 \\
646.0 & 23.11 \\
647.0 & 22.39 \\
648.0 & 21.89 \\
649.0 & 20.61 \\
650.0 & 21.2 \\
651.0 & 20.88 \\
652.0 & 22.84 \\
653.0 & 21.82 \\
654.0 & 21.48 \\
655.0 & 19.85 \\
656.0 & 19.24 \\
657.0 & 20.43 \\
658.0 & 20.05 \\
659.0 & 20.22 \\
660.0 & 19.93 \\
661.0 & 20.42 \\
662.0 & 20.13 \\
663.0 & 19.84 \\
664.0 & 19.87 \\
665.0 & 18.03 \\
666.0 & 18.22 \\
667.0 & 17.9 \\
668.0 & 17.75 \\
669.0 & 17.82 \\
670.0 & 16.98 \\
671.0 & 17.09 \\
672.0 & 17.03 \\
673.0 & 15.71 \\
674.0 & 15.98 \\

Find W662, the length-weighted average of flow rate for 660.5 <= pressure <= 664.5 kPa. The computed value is 20.1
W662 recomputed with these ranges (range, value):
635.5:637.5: 23.9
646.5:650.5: 21.5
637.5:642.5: 22.9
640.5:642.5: 23.2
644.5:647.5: 22.9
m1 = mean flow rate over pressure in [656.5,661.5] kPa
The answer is 20.2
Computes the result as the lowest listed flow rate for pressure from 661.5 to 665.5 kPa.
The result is 18.03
